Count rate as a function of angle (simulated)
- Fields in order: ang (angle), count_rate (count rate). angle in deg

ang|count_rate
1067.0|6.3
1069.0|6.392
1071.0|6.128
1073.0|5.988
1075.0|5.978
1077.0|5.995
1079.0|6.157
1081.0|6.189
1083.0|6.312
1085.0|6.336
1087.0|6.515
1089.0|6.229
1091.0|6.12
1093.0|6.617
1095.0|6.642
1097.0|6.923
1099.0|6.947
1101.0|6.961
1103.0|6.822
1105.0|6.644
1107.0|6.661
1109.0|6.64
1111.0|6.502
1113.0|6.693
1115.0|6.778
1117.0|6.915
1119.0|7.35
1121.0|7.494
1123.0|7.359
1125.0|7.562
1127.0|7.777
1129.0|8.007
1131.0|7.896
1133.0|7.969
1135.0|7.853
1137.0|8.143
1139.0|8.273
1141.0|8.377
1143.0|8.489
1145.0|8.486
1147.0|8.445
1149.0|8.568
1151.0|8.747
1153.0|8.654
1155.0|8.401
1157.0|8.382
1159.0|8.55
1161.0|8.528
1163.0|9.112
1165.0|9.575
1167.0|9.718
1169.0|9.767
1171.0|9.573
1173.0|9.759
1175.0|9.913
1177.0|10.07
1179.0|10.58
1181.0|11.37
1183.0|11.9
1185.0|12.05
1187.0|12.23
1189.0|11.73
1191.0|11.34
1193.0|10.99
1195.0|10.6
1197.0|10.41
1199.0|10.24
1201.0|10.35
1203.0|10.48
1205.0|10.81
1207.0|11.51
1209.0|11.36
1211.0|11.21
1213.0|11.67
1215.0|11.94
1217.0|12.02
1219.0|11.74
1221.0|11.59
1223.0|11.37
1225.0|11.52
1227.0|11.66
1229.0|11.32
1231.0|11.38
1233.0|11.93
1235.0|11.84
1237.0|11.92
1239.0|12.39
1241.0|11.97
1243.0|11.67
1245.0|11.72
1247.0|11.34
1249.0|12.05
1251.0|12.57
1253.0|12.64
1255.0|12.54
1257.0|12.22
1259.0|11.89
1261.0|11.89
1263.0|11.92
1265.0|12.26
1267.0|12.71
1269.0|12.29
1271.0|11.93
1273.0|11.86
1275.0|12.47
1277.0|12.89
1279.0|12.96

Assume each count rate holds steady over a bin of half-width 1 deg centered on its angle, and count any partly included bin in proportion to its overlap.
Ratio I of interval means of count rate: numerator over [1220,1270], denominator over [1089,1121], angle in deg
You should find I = 1.77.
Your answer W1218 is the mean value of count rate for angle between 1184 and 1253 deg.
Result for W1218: 11.5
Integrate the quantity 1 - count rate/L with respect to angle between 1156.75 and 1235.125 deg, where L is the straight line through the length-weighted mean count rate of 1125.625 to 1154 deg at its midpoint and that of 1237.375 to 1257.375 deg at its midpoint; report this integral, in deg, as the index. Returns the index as -4.25 deg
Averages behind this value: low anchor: 8.25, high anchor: 12.1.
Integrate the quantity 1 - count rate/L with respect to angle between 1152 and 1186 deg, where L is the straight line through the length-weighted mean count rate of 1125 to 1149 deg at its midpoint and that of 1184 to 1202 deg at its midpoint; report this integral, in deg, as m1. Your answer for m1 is 0.37 deg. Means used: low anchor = 8.15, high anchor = 11.1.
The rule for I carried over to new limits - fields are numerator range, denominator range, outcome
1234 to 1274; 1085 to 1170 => 1.57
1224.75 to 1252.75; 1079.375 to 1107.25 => 1.81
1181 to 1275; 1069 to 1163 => 1.60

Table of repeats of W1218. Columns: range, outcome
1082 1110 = 6.6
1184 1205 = 11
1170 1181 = 10.1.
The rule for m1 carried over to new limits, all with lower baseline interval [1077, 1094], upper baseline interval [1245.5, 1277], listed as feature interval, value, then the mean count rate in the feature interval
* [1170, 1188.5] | -2.7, 10.9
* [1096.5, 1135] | 0.7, 7.17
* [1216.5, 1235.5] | -1.1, 11.6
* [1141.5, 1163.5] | -0.1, 8.56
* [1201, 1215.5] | -1.1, 11.2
